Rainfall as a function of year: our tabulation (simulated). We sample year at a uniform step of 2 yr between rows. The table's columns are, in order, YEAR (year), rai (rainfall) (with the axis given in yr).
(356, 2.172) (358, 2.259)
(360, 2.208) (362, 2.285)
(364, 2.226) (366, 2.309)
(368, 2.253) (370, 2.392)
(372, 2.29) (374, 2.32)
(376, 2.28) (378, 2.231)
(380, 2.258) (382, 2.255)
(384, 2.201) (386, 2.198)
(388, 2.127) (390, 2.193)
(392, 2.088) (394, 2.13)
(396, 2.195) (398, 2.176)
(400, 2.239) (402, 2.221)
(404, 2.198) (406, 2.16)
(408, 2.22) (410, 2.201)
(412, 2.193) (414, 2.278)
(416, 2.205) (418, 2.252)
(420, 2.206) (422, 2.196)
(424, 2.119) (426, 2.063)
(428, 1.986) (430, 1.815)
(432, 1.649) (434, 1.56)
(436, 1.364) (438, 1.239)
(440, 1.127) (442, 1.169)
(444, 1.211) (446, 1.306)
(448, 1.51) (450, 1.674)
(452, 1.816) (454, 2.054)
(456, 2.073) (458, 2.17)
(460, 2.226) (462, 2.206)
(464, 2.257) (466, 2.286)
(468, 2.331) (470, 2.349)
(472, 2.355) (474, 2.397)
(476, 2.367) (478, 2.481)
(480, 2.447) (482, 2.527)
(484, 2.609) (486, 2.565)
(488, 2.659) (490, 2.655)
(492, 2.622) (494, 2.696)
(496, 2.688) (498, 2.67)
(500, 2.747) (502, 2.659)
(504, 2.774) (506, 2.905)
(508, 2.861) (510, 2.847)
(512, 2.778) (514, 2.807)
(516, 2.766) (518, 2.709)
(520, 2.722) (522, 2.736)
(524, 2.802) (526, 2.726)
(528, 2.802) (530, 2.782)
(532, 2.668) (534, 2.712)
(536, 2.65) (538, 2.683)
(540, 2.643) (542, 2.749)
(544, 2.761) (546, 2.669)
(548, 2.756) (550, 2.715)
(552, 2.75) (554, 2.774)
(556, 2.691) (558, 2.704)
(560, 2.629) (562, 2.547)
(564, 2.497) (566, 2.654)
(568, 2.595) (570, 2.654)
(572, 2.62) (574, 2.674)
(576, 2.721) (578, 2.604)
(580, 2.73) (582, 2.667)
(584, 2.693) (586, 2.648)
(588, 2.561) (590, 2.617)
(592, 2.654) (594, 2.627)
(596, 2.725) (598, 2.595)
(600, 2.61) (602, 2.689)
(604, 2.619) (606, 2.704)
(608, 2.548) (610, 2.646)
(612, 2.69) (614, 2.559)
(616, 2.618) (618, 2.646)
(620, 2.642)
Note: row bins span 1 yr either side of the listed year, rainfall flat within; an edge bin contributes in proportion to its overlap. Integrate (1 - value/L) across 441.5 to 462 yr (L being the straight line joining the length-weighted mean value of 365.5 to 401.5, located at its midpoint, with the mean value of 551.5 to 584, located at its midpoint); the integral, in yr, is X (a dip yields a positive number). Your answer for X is 5.4 yr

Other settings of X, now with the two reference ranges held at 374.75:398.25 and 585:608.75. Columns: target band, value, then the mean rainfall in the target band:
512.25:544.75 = -3.2 yr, 2.73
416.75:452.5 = 9.5 yr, 1.68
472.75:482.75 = -0.2 yr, 2.44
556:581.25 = -0.6 yr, 2.64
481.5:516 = -4.0 yr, 2.71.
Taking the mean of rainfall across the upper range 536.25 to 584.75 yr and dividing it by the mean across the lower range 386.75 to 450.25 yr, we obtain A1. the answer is 1.39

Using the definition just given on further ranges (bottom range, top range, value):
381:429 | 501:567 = 1.25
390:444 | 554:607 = 1.35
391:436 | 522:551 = 1.30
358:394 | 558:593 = 1.18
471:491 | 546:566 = 1.07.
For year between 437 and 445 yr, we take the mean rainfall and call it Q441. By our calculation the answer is 1.19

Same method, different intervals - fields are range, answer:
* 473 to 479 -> 2.41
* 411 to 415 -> 2.24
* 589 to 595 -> 2.63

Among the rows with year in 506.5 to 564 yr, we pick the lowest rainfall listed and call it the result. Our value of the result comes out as 2.497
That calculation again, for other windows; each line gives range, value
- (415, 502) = 1.127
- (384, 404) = 2.088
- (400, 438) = 1.239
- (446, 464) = 1.306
